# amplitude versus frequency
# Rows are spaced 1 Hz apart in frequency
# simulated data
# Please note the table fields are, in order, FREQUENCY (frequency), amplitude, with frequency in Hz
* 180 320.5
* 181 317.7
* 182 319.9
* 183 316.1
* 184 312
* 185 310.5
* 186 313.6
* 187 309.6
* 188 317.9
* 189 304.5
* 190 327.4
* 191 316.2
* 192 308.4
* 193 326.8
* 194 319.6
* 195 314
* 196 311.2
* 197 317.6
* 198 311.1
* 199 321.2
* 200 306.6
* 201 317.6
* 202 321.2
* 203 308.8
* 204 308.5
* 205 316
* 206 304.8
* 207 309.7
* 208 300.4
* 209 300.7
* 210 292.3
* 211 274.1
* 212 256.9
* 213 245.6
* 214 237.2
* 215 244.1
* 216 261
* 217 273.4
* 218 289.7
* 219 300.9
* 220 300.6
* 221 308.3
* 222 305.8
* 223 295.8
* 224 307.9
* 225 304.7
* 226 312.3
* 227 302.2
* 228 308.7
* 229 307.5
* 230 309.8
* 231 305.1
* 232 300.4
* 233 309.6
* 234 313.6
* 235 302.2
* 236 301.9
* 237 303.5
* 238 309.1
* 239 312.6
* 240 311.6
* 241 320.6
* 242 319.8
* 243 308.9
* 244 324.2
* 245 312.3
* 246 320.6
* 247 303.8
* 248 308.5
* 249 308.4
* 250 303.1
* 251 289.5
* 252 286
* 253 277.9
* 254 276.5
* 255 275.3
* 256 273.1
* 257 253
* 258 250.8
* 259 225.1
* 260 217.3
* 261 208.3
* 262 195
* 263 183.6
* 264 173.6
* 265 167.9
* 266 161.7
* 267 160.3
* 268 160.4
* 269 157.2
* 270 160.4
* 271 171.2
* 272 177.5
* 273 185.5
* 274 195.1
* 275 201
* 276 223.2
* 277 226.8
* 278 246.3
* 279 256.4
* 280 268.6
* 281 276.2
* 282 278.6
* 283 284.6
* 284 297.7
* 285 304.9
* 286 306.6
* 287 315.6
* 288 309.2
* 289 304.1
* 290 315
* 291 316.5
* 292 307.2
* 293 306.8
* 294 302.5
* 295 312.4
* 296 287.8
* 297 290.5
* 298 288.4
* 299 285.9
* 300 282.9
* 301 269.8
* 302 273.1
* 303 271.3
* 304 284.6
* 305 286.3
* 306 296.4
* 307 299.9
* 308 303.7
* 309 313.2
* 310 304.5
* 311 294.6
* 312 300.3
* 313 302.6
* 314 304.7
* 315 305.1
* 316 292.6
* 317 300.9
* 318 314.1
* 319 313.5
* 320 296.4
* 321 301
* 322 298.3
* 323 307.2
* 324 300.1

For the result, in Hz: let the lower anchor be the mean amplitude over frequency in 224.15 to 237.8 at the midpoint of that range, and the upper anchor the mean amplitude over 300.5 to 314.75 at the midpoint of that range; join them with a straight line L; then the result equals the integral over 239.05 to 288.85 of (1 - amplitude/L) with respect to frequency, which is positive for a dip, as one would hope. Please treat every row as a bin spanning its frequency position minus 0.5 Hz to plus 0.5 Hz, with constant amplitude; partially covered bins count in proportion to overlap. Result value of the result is 8.0 Hz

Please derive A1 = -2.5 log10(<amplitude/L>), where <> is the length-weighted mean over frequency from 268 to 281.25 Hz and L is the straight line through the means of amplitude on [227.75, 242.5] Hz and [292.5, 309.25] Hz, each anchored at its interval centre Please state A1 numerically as 0.39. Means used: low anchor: 309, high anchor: 291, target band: 208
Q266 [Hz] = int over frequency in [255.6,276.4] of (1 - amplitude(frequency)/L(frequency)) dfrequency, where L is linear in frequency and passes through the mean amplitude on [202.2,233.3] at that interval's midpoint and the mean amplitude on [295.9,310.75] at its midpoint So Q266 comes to 6.89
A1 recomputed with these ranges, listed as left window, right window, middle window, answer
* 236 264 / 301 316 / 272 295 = 0.060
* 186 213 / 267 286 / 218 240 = -0.109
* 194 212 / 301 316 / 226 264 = 0.058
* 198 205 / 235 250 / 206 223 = 0.112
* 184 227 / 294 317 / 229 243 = -0.037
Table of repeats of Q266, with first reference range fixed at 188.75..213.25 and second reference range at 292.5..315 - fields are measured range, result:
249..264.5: 2.7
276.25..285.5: 0.8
